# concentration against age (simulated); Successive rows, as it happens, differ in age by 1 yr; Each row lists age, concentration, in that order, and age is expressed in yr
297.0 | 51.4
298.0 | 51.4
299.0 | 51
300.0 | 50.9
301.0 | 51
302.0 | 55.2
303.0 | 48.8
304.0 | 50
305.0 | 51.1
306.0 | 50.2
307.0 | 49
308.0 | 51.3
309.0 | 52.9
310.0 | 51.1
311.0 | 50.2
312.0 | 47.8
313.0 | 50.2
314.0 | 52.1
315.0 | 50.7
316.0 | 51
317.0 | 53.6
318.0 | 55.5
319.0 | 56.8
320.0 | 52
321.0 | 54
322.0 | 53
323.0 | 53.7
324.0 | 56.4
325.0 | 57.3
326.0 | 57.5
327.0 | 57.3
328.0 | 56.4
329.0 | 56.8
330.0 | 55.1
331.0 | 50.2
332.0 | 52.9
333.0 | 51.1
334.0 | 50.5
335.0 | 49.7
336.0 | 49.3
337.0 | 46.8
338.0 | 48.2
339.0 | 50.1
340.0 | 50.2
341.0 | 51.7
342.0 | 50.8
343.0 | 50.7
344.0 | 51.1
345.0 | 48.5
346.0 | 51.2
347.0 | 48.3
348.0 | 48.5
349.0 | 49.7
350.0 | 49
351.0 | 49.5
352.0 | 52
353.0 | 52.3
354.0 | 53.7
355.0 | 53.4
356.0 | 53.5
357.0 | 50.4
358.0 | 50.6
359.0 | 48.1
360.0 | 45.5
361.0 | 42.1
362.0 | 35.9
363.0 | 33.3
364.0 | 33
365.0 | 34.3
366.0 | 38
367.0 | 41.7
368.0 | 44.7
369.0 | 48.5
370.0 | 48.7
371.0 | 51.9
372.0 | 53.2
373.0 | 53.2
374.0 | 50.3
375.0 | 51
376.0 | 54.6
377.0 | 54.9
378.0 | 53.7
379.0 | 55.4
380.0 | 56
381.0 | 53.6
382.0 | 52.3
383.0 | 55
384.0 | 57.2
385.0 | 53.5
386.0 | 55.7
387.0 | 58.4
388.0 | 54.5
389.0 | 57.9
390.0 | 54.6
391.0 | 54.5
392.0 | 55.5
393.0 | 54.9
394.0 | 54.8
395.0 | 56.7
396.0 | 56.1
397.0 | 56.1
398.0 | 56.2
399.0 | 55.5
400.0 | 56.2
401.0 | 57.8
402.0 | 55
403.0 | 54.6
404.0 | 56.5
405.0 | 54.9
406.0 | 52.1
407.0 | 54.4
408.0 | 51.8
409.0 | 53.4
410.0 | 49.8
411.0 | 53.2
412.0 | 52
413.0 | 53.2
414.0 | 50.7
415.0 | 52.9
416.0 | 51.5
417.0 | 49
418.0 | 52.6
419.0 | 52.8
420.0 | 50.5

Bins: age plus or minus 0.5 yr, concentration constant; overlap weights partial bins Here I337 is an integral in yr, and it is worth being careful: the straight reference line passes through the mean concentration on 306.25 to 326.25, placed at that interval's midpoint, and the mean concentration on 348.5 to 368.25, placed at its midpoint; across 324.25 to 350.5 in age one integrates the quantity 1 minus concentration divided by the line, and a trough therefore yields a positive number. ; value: -1.3 yr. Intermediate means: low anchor 52.7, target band 51.5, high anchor 45.5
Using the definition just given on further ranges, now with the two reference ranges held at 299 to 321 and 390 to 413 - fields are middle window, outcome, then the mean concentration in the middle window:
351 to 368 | 2.6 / 45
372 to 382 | 0.0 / 53.5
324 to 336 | -0.4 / 54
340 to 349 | 0.4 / 50.1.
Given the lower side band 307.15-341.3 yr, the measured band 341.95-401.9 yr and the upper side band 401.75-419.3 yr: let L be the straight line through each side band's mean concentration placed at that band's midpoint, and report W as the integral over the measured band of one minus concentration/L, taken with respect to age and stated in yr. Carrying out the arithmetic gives 1.8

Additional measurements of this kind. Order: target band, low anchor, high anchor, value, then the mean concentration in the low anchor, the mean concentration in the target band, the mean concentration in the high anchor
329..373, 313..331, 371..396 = 5.1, 54.4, 48.2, 54.6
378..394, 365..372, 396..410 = -1.6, 45.3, 55.2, 54.8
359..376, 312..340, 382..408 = 3.1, 52.8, 44.5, 55.4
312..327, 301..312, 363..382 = -1.0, 50.8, 53.8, 48.4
